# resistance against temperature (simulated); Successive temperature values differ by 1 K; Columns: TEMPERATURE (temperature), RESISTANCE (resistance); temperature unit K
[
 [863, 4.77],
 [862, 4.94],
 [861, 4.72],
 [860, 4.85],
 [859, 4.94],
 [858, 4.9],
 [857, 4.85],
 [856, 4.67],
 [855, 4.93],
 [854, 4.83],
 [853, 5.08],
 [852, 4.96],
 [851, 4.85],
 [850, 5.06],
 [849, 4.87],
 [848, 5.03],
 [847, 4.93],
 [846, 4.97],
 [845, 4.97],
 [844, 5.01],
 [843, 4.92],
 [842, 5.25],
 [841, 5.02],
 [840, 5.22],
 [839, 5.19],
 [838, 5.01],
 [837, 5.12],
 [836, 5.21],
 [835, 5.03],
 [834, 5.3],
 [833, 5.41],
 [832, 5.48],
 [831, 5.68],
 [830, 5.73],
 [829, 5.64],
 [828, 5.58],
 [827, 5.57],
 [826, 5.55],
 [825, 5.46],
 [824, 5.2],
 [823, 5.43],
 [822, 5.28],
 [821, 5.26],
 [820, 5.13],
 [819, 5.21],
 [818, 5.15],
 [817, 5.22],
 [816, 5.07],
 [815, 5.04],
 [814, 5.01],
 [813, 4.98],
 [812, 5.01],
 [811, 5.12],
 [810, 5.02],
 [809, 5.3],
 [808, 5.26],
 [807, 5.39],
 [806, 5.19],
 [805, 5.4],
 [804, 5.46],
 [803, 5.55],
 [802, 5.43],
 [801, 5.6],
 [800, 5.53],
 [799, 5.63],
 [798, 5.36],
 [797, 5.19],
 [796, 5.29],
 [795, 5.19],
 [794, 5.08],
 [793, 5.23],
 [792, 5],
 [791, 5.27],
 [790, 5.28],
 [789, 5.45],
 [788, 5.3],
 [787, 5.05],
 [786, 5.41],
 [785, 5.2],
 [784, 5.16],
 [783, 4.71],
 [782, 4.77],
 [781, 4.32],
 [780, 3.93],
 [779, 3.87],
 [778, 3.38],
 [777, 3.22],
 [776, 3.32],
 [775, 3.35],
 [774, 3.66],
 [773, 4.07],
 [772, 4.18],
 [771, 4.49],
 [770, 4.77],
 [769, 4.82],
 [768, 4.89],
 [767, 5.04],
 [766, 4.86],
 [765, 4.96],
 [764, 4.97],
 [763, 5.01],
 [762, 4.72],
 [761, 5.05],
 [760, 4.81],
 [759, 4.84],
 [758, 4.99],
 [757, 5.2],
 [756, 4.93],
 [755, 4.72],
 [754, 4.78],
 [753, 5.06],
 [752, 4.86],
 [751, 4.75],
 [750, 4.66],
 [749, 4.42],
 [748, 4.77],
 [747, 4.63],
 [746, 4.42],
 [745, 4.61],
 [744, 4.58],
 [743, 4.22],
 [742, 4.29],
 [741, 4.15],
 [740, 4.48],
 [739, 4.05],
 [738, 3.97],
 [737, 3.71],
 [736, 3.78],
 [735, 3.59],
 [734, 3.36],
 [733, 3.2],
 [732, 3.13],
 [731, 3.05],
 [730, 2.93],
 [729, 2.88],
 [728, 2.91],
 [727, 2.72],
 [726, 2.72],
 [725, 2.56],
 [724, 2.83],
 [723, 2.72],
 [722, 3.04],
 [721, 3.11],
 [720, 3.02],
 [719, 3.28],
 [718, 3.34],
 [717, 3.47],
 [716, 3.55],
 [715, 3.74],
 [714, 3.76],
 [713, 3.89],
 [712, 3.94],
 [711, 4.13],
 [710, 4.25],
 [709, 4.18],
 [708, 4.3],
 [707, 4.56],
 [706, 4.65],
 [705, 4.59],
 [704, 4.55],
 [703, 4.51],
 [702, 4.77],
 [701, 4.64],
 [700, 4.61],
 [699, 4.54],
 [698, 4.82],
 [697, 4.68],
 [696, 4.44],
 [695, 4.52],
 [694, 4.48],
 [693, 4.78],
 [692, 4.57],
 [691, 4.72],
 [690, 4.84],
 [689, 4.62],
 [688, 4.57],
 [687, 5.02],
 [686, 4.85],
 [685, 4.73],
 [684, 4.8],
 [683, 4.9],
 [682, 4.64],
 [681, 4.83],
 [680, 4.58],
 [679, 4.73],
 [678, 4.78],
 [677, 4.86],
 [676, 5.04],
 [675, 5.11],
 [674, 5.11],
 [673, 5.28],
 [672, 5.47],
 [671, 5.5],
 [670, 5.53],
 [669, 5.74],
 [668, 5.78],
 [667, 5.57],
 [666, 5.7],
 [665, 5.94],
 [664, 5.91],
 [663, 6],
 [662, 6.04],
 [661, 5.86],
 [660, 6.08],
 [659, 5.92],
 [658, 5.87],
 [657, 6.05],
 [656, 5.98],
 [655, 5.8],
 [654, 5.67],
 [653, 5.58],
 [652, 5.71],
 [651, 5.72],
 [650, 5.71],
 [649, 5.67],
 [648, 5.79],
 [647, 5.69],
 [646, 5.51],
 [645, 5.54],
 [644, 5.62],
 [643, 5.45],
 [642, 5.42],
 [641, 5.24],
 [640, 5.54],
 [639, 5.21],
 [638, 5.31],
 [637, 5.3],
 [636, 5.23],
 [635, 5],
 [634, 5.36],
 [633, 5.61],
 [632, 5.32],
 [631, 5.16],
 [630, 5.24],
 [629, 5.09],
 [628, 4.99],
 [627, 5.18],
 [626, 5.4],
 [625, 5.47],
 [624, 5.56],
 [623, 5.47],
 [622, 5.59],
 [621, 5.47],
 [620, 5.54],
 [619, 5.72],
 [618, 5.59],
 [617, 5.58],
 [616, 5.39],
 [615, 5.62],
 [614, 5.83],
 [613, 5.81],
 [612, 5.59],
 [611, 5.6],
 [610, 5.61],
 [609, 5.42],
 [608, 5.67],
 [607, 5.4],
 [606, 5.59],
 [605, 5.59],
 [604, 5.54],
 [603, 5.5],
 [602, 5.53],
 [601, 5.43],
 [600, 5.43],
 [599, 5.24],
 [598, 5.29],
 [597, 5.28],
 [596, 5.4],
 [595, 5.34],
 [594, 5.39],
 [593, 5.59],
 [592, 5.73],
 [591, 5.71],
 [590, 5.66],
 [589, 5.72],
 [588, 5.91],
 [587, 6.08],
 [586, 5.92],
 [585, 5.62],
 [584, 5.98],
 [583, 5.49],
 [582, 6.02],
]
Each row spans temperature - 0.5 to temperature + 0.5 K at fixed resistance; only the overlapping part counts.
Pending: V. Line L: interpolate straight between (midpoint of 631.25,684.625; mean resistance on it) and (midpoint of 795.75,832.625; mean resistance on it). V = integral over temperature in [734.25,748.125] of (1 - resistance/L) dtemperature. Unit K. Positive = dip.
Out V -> 3.1 K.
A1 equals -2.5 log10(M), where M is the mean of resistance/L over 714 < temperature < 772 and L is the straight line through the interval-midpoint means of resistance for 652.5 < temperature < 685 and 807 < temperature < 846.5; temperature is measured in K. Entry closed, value 0.29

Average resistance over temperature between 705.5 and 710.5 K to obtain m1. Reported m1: 4.39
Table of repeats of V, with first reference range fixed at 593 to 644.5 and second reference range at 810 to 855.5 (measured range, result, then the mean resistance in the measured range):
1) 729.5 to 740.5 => 3.6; 3.57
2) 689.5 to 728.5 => 10.0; 3.97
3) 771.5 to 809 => 2.6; 4.86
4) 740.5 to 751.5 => 1.6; 4.5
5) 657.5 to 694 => 1.0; 5.22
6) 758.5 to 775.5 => 2.1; 4.62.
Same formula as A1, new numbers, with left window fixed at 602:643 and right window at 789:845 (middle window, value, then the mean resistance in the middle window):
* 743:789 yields 0.154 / 4.62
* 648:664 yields -0.083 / 5.84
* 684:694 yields 0.140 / 4.73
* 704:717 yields 0.287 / 4.12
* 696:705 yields 0.163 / 4.63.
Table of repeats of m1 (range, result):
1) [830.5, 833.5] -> 5.52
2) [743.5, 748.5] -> 4.6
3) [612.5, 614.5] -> 5.82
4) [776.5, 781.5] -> 3.74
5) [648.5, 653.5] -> 5.68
